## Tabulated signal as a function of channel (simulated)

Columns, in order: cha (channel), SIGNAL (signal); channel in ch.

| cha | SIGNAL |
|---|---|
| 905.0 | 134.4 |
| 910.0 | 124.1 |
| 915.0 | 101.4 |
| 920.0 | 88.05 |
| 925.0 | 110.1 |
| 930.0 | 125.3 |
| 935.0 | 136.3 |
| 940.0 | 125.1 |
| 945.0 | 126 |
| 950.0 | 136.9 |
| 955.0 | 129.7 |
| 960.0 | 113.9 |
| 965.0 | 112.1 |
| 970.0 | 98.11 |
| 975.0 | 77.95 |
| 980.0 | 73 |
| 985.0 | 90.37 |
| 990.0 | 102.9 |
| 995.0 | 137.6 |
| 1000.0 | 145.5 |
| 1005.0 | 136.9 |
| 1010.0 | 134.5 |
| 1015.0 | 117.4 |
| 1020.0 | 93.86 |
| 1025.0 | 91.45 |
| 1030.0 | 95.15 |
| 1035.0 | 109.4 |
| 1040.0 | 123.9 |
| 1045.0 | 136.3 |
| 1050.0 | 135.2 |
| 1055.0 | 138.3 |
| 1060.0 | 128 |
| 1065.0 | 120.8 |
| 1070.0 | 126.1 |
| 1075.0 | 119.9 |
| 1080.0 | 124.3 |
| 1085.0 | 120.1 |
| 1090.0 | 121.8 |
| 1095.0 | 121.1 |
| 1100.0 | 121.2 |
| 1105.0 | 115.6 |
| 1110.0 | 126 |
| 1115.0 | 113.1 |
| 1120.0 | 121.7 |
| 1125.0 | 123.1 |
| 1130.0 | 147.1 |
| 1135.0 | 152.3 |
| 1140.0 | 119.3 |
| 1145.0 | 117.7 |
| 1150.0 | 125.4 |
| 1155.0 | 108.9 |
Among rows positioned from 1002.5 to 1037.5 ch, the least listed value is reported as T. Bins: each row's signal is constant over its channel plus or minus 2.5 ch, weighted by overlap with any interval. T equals 91.45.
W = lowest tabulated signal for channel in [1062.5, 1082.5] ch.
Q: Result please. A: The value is 119.9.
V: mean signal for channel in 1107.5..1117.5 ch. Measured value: 120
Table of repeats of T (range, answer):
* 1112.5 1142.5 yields 113.1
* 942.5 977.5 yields 77.95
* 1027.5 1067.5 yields 95.15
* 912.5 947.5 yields 88.05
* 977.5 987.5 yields 73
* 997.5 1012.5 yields 134.5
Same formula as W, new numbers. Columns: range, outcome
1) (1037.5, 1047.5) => 123.9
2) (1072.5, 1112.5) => 115.6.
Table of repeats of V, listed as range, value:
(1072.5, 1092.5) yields 122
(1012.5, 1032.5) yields 99.5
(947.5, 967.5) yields 123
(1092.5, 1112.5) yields 121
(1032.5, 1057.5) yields 129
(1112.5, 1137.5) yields 131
